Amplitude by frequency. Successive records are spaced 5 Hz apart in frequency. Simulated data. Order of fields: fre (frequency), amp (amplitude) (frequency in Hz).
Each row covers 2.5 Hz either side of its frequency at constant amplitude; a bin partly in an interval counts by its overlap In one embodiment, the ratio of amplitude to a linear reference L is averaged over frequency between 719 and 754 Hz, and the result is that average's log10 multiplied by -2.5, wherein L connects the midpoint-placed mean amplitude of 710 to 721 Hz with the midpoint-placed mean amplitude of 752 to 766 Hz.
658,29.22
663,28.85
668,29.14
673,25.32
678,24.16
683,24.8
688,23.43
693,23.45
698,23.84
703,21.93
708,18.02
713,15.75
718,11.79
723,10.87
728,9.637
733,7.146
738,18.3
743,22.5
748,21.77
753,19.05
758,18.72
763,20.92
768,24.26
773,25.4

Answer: 0.12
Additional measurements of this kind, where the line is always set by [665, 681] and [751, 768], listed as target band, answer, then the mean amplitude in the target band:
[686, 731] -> 0.35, 17.5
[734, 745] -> 0.17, 18.5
